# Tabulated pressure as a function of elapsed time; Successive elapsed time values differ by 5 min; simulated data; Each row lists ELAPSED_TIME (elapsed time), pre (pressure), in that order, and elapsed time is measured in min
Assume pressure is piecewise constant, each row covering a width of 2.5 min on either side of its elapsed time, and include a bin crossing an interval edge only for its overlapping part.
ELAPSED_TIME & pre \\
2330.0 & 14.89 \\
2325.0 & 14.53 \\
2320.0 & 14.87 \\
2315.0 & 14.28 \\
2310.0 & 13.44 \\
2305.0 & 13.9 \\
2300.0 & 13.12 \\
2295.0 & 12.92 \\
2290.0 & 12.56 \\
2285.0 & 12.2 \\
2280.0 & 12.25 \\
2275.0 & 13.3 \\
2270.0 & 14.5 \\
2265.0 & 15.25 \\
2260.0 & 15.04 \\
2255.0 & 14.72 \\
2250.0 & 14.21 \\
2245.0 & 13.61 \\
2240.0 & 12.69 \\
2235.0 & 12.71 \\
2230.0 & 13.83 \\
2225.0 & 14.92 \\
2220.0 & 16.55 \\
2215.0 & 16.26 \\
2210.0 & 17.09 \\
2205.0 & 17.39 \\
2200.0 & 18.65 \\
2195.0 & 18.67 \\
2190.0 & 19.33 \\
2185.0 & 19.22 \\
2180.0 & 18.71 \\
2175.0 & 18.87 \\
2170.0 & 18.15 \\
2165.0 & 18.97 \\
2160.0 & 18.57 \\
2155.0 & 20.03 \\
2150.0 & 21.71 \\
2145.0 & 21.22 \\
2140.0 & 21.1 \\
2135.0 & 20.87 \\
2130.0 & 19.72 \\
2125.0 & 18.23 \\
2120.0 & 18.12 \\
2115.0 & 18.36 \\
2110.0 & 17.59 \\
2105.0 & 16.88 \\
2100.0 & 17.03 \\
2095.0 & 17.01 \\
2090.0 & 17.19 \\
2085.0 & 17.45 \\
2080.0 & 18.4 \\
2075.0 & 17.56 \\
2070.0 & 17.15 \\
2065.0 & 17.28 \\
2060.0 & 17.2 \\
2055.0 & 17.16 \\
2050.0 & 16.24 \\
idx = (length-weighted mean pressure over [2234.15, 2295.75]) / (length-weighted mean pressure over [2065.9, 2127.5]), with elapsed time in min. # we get 0.77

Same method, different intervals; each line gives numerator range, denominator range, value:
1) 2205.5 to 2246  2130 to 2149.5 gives 0.71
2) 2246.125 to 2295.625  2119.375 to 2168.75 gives 0.69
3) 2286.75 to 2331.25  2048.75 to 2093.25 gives 0.80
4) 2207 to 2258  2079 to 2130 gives 0.83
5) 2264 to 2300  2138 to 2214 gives 0.69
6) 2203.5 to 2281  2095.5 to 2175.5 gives 0.77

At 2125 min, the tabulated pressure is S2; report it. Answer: 18.23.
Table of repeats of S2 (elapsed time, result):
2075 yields 17.56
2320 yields 14.87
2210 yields 17.09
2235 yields 12.71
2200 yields 18.65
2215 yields 16.26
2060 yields 17.2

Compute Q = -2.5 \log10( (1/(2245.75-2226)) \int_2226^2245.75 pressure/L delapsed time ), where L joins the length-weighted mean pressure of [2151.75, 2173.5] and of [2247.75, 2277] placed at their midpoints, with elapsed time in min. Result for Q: 0.18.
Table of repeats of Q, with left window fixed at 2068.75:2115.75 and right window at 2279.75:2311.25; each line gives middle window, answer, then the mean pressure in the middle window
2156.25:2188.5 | -0.20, 18.8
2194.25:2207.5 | -0.21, 18.2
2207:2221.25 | -0.13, 16.7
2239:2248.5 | 0.06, 13.3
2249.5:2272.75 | -0.08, 14.8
